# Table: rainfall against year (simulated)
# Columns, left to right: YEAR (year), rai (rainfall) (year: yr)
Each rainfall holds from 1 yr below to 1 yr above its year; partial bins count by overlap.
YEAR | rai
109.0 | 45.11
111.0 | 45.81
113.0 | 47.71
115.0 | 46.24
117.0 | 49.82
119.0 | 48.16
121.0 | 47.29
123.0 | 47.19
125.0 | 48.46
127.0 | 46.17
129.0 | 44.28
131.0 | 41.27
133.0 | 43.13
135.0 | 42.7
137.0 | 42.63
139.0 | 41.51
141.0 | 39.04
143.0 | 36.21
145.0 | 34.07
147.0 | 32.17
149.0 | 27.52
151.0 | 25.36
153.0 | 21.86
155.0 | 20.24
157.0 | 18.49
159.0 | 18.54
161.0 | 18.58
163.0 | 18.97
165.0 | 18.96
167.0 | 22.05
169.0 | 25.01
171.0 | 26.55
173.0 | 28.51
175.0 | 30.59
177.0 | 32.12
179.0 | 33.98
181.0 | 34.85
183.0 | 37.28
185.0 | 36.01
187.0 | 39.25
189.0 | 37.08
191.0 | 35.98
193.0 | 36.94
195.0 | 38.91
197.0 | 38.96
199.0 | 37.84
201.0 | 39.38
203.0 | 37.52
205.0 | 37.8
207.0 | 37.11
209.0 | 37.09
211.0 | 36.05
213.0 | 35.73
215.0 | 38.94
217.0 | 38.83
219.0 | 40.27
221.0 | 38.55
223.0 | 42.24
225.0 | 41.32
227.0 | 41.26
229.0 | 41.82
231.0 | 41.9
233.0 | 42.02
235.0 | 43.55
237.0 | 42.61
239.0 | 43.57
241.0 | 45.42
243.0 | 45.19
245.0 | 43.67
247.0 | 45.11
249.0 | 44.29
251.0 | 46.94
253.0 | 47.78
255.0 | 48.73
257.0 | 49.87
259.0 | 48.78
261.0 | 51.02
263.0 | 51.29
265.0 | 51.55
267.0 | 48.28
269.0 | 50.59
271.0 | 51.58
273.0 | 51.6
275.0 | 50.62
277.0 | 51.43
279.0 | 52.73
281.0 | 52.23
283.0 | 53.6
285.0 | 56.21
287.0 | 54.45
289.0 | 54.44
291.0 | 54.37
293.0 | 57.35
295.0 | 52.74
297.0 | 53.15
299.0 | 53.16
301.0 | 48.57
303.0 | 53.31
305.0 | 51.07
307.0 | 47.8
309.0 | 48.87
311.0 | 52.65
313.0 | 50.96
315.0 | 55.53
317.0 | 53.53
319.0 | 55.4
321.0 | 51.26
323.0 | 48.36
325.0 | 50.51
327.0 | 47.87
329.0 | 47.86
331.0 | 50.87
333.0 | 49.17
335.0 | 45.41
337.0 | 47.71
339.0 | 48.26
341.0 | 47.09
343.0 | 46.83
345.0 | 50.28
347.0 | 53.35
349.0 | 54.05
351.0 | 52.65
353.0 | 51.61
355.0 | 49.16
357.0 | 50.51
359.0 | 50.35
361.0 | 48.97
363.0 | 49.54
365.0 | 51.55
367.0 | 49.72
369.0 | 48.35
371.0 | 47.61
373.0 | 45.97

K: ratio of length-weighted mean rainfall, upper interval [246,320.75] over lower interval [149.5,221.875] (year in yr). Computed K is 1.61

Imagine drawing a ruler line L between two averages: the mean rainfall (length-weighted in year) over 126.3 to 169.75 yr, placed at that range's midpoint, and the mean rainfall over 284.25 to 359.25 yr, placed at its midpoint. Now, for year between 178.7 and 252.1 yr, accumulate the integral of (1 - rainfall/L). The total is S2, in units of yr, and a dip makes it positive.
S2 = -2.29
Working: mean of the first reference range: 30.8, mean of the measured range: 39.9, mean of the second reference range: 51.2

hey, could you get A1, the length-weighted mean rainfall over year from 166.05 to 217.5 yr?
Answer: 35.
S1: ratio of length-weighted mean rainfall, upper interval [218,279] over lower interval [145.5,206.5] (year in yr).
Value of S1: 1.52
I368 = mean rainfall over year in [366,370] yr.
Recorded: 49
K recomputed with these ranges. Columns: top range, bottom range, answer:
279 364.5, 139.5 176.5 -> 1.97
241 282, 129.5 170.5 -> 1.66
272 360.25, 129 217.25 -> 1.55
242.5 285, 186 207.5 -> 1.31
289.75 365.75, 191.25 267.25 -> 1.20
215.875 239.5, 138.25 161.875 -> 1.50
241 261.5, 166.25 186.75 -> 1.51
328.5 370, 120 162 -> 1.42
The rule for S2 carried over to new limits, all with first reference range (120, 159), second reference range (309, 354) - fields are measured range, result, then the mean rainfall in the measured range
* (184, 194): 0.7 yr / 37.1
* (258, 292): -4.2 yr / 52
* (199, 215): 1.5 yr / 37.4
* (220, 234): 0.5 yr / 41.3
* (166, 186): 4.3 yr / 30.7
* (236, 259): -0.8 yr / 45.9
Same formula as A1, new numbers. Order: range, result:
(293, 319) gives 52.1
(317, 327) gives 51.2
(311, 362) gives 50.3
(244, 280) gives 49.2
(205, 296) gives 46.5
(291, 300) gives 54.1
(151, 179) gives 23.6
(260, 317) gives 52.2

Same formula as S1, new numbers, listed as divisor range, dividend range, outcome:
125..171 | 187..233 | 1.25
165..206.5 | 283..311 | 1.55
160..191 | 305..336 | 1.71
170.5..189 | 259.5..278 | 1.51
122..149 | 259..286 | 1.26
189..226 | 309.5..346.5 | 1.31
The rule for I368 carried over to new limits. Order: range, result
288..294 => 55.4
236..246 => 44.1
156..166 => 18.7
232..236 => 42.8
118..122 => 47.7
